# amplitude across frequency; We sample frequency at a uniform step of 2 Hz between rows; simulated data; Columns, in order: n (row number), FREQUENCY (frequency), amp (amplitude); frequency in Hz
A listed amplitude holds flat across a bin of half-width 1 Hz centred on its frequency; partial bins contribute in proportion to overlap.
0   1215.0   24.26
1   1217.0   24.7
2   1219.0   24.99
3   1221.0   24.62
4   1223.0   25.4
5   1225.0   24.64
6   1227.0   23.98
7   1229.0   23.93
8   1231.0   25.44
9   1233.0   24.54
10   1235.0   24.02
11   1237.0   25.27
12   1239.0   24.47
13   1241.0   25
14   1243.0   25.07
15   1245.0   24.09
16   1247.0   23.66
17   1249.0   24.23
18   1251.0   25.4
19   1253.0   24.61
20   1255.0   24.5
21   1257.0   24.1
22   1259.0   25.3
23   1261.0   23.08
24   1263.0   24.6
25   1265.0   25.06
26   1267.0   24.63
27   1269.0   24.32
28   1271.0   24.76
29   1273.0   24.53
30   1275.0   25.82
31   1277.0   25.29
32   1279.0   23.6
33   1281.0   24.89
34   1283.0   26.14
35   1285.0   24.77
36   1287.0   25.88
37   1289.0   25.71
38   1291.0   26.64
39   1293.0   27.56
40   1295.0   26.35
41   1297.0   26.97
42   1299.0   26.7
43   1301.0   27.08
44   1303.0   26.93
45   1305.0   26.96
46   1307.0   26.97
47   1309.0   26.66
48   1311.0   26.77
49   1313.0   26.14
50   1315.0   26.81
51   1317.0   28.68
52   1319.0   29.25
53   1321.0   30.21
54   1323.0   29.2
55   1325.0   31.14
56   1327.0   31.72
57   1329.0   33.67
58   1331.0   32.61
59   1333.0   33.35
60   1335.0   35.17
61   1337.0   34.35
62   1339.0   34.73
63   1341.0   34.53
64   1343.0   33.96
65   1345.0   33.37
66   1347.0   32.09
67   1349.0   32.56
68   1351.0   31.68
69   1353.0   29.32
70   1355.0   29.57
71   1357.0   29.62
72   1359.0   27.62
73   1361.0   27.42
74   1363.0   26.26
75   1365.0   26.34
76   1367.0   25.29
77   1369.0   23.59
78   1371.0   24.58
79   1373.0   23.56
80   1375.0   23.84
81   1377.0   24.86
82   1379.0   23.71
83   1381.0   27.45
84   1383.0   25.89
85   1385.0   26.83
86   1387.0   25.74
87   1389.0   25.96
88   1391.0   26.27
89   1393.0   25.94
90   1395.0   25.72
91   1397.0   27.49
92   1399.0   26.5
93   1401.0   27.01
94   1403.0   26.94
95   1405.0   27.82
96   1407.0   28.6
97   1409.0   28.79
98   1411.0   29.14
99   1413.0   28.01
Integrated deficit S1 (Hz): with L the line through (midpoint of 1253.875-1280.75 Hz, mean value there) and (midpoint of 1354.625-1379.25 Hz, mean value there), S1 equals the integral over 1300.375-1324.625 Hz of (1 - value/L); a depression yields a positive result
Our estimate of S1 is -2.48 Hz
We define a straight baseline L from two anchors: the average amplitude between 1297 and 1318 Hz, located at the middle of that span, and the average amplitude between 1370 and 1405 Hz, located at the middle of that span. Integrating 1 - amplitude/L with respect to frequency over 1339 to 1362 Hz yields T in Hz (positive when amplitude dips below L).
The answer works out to -4.2 Hz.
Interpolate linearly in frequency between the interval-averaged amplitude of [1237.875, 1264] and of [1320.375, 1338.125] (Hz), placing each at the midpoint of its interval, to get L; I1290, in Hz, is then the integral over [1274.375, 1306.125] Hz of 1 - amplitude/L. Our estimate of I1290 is 2.7 Hz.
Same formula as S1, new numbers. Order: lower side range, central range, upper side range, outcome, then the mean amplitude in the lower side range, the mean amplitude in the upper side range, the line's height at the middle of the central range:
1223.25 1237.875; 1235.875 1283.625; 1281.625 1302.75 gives 1.4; 24.6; 26.4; 25.4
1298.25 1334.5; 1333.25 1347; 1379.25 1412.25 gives -2.8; 29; 26.9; 28.4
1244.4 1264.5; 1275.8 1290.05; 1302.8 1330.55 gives 0.6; 24.4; 28.8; 26.4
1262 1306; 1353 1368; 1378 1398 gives -0.9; 25.7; 26.1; 26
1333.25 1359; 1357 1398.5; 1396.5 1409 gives 5.3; 32.4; 27.5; 29.7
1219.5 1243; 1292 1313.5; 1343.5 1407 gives -0.8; 24.7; 27.2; 25.9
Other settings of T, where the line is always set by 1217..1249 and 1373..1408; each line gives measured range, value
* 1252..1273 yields 0.3 Hz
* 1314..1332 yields -3.4 Hz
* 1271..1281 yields 0.1 Hz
